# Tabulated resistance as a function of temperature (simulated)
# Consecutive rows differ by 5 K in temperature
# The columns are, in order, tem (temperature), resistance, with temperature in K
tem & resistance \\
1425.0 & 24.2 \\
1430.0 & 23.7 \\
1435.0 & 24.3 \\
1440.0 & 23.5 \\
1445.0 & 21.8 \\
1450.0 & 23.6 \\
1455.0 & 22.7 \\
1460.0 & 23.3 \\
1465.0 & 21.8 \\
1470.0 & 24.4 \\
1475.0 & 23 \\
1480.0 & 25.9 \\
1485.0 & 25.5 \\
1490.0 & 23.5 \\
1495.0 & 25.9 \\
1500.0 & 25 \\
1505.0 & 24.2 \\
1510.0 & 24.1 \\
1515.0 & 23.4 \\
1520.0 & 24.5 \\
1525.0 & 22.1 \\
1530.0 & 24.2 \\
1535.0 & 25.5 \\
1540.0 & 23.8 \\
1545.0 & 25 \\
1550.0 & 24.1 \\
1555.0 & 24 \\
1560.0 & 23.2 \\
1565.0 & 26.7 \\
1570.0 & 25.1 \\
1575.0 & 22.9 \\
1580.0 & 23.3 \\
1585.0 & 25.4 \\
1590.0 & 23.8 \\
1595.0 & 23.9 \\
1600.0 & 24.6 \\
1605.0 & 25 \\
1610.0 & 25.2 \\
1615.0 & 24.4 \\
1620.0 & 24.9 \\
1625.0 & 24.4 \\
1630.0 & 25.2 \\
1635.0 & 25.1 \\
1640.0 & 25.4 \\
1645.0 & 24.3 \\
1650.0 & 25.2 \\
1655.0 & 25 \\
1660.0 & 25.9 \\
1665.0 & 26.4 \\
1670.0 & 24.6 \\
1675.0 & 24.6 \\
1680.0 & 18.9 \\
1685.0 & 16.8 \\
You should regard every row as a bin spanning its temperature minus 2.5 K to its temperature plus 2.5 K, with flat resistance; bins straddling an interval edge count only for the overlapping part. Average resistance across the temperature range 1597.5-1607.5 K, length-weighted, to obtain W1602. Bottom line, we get 24.8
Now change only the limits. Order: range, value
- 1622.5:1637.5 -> 24.9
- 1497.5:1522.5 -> 24.2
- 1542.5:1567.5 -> 24.6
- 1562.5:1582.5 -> 24.5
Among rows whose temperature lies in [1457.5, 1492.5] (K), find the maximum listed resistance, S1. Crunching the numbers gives 25.9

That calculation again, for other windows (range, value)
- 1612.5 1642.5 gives 25.4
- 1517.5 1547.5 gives 25.5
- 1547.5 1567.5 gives 26.7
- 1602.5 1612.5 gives 25.2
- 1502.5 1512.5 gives 24.2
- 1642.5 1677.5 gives 26.4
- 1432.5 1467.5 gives 24.3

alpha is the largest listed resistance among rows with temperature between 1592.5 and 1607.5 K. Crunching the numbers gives 25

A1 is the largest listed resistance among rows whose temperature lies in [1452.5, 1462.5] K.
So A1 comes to 23.3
